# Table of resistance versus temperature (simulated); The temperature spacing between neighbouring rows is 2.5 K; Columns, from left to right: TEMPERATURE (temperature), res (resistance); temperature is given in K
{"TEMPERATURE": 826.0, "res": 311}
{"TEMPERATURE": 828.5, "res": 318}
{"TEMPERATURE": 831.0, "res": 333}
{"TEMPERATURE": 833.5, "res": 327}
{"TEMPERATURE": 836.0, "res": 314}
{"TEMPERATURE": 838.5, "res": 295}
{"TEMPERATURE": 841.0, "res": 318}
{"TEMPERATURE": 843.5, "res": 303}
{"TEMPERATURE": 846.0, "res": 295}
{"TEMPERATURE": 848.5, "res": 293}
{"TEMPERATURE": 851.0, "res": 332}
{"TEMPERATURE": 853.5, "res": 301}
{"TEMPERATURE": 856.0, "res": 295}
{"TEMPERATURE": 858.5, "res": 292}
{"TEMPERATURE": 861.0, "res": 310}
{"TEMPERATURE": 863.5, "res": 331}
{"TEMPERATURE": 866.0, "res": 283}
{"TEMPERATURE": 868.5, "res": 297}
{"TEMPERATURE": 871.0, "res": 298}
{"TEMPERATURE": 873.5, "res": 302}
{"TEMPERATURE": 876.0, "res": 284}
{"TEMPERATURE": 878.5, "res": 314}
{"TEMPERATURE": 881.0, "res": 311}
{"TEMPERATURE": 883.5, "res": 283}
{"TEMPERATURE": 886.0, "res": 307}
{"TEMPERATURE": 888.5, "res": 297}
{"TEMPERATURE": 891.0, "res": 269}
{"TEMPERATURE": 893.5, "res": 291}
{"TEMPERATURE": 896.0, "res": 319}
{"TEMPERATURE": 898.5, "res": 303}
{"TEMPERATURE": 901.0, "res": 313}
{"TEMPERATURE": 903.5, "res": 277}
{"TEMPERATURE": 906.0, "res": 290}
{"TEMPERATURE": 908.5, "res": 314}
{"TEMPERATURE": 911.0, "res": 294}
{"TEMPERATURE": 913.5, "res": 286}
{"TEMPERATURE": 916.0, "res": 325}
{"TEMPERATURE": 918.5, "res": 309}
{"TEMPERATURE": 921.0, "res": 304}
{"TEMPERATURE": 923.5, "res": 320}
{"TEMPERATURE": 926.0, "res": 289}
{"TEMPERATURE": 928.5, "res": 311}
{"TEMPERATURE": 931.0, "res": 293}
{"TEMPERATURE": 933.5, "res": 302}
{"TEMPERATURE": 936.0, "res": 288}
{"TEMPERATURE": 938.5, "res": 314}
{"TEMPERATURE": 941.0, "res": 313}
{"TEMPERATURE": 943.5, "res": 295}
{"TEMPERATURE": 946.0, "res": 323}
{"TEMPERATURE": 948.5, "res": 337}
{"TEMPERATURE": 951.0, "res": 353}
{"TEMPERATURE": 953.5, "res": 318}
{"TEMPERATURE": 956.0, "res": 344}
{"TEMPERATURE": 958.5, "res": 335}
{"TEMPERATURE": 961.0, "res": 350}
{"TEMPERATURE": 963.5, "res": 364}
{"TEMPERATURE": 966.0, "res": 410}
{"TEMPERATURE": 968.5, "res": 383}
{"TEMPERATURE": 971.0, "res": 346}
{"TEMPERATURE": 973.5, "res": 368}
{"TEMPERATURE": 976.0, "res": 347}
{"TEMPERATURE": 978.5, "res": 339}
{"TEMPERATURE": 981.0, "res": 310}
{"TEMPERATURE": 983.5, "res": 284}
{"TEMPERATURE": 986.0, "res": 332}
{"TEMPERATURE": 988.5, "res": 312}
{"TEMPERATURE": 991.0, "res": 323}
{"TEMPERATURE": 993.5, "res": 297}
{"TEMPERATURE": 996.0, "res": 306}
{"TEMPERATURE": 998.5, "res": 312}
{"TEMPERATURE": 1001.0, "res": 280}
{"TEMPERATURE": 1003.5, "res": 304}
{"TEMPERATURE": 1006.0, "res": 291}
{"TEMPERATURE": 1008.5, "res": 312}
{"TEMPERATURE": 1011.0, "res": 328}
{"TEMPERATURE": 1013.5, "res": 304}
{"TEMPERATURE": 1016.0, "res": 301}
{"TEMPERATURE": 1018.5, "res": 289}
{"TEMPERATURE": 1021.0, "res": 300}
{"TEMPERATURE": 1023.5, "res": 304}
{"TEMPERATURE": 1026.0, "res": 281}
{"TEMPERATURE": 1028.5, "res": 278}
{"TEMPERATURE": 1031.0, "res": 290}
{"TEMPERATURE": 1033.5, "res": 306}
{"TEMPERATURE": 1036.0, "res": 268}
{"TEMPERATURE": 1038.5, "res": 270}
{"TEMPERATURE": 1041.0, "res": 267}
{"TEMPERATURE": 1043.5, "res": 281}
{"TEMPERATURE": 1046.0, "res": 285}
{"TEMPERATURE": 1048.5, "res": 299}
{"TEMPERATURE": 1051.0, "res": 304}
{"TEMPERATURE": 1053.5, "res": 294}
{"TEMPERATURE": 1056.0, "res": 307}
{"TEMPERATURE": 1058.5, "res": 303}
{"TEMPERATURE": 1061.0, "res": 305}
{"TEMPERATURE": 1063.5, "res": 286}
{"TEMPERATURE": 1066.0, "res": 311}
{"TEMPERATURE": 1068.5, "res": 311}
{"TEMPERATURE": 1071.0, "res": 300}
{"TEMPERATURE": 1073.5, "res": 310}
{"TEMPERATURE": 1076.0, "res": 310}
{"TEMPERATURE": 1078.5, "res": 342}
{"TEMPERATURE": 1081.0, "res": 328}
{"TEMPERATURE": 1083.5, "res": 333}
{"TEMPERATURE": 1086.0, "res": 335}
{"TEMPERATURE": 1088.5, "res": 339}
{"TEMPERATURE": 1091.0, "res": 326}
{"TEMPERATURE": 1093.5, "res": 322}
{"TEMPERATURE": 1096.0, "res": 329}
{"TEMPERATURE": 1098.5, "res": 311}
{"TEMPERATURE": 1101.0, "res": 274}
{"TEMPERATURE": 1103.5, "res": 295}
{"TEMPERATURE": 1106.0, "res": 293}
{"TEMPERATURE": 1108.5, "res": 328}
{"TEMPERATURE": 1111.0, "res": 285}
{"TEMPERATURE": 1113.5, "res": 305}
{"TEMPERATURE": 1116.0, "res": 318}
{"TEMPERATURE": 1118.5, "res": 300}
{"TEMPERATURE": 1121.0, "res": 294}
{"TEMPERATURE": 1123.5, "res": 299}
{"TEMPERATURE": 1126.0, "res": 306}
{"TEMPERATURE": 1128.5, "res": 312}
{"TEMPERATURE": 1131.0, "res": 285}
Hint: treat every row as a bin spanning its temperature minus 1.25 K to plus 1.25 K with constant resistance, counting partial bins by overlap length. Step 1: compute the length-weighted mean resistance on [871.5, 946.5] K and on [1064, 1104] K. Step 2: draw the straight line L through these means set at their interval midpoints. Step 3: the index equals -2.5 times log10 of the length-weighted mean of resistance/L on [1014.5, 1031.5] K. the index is 0.07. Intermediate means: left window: 301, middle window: 292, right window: 317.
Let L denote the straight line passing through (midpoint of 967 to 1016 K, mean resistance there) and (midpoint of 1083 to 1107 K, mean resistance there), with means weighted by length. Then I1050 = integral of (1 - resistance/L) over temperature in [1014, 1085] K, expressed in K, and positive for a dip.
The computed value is 4.13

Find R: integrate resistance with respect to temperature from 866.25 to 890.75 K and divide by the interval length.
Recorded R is 297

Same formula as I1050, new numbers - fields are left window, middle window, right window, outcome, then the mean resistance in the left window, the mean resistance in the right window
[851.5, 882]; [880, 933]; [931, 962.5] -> 1.99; 302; 322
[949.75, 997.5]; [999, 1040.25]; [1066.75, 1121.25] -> 4.32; 338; 313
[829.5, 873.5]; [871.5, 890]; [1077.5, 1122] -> 0.51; 307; 314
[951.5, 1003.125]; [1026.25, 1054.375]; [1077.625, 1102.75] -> 3.61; 333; 323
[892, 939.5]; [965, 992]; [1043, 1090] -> -3.13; 302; 310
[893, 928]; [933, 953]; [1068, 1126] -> -0.77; 303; 312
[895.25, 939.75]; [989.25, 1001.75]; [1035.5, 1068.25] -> -0.36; 303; 292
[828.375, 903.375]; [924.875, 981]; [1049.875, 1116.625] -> -4.70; 304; 311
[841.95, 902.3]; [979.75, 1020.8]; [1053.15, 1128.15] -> 0.16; 301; 310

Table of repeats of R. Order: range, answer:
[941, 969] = 344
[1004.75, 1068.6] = 295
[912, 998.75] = 324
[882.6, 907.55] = 295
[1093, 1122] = 304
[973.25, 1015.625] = 313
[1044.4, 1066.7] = 299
